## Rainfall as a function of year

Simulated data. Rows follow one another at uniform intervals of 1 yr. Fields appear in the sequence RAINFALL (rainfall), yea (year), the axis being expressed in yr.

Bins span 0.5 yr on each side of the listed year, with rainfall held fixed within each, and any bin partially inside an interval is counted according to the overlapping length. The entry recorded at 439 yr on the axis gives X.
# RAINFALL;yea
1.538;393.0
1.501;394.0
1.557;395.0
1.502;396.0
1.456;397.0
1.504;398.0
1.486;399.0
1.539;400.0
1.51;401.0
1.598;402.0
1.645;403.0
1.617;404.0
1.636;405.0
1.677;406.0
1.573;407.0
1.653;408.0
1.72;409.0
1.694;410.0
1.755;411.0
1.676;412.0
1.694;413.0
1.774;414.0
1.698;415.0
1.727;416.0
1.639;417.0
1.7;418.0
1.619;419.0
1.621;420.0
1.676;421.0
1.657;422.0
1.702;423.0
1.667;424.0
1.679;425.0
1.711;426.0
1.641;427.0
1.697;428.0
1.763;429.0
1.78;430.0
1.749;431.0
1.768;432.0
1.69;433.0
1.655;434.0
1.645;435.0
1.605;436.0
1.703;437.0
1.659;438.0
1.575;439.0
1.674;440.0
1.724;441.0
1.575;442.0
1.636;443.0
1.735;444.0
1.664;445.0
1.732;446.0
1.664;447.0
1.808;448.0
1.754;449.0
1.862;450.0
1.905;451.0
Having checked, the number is 1.575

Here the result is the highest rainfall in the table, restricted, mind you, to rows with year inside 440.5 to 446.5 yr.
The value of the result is 1.735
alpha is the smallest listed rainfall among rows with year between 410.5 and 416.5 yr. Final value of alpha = 1.676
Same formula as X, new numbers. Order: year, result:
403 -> 1.645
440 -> 1.674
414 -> 1.774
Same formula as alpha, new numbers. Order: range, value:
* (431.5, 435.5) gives 1.645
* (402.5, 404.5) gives 1.617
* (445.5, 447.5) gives 1.664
